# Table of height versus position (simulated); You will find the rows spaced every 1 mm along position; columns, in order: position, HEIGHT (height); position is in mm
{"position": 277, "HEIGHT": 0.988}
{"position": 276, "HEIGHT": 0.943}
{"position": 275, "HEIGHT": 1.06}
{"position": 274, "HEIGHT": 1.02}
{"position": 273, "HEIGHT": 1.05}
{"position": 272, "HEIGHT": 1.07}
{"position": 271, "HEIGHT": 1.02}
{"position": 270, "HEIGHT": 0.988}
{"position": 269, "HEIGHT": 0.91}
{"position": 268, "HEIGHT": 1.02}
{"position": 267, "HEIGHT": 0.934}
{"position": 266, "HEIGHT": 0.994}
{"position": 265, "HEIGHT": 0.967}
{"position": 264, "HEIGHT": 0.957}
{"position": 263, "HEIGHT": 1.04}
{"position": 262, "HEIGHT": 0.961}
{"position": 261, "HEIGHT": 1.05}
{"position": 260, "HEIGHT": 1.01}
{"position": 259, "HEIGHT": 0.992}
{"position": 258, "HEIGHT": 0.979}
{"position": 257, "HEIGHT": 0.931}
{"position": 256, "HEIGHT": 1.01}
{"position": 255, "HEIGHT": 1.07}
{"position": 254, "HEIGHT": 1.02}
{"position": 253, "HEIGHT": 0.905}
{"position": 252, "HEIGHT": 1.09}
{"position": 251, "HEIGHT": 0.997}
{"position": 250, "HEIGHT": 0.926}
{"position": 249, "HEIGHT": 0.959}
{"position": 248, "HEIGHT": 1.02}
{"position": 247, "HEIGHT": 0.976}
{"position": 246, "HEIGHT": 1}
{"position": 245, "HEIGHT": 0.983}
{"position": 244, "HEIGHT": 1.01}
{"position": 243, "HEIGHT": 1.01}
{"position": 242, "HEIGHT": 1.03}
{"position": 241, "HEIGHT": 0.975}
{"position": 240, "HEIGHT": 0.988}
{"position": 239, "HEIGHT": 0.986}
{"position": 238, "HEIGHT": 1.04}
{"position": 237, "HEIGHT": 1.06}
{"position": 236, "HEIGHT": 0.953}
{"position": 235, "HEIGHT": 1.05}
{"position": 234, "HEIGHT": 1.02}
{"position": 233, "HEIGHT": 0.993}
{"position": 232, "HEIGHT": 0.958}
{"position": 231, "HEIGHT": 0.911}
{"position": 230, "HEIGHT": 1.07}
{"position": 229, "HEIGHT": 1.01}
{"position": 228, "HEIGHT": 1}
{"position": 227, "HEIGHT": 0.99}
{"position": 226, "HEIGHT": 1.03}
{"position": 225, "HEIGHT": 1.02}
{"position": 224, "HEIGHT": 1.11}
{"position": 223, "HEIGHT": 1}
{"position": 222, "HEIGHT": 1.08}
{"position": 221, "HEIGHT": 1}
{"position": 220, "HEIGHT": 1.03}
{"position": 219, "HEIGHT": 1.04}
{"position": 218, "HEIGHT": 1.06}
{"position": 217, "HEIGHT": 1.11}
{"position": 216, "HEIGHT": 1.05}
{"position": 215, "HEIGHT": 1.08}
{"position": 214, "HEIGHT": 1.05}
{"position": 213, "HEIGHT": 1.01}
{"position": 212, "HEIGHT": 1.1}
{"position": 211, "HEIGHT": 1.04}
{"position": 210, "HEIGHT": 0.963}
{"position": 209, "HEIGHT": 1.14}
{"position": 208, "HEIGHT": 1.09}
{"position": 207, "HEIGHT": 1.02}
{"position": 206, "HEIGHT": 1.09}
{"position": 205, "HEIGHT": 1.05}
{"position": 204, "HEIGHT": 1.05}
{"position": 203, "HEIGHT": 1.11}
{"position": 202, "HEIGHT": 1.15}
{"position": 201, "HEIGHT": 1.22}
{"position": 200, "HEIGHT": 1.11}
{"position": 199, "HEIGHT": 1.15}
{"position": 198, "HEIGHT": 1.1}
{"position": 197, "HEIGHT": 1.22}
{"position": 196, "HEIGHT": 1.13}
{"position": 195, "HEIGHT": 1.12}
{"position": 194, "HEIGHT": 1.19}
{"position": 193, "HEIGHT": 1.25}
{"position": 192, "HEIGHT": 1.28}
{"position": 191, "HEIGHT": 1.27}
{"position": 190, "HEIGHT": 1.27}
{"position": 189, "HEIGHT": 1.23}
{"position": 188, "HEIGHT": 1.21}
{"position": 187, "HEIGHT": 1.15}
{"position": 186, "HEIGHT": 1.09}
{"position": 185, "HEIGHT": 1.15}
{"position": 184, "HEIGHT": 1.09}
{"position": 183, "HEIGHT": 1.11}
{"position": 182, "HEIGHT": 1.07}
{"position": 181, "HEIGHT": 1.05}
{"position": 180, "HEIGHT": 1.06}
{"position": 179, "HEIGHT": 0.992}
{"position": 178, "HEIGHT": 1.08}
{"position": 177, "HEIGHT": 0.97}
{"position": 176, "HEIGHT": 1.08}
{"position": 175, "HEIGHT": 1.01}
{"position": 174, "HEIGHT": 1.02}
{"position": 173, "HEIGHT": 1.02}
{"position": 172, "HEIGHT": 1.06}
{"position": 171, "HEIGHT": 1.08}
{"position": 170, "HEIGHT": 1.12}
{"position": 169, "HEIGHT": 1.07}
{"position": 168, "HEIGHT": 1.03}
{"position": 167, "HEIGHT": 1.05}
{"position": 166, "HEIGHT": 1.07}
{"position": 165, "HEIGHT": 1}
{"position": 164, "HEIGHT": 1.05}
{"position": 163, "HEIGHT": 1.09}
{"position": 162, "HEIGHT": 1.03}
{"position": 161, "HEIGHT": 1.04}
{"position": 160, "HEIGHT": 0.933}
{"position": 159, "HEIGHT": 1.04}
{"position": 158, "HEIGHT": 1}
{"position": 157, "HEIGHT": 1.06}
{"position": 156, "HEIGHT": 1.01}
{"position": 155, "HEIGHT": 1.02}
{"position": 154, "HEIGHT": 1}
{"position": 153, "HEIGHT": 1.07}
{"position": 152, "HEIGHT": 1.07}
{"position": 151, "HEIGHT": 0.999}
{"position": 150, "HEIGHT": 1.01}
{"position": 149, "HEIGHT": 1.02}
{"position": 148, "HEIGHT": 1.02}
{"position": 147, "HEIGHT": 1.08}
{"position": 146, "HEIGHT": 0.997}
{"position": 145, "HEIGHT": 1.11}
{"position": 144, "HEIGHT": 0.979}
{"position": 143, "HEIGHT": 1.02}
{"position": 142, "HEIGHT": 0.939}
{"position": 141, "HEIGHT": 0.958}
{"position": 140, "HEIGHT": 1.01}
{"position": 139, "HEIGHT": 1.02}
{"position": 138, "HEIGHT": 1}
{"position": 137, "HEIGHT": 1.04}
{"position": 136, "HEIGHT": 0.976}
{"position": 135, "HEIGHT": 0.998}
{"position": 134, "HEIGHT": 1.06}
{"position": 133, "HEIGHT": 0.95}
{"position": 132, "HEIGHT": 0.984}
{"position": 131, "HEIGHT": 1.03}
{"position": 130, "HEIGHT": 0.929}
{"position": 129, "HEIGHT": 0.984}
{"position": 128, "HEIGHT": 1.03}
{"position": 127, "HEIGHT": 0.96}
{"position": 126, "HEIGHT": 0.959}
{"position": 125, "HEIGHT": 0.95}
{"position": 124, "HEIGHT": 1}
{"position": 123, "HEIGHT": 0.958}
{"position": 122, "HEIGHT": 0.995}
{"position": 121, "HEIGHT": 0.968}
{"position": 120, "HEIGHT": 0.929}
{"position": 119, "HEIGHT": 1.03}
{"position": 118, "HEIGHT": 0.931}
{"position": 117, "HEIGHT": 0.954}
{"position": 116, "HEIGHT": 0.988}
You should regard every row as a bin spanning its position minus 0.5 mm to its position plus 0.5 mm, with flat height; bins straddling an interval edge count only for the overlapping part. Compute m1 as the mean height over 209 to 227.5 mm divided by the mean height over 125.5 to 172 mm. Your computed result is 1.02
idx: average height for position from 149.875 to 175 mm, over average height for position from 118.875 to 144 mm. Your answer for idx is 1.05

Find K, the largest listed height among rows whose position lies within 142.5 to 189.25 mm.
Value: 1.23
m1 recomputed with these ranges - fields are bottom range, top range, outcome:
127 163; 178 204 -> 1.13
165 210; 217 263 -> 0.91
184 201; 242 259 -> 0.84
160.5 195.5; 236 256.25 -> 0.91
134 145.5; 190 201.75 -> 1.18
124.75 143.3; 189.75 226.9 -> 1.11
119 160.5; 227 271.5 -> 0.99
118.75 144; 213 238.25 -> 1.04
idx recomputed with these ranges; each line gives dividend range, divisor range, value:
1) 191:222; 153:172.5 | 1.06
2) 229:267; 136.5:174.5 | 0.97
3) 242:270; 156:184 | 0.95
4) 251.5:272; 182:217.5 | 0.88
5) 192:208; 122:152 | 1.13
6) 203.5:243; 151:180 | 0.99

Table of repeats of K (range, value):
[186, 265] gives 1.28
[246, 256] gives 1.09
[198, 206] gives 1.22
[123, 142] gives 1.06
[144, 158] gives 1.11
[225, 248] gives 1.07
